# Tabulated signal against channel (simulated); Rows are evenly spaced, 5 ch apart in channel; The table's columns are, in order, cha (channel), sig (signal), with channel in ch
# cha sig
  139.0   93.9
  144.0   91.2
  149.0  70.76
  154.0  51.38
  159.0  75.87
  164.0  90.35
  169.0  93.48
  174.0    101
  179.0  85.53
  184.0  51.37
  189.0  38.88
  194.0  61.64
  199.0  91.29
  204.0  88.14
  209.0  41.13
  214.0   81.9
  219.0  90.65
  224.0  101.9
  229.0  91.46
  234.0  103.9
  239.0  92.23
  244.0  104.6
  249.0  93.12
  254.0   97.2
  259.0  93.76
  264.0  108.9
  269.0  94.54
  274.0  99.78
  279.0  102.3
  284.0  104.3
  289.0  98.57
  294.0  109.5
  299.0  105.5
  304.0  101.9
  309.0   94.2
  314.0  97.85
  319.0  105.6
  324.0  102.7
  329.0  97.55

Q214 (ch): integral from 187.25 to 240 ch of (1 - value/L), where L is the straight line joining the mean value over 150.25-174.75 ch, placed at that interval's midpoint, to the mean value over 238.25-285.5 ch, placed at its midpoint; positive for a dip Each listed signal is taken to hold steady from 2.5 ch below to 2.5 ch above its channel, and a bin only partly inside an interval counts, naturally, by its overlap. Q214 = 5.84 ch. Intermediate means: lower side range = 80.5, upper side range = 99.2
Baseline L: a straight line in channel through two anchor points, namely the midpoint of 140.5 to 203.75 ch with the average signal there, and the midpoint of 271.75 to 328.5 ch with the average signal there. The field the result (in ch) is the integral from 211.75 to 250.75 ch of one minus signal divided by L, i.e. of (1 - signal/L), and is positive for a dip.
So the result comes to -3.2 ch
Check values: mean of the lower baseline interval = 76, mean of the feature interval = 95.1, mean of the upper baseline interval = 102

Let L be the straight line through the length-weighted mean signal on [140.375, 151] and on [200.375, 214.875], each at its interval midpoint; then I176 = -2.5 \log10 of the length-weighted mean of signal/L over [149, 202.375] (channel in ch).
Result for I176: 0.04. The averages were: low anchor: 82.8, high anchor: 70.7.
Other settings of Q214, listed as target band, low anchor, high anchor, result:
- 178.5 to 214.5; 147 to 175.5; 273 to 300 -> 8.69 ch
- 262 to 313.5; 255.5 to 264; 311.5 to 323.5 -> -0.79 ch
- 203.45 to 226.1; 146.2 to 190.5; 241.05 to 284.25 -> 1.85 ch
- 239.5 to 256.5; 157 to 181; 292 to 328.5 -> -0.18 ch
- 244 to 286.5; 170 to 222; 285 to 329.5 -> -3.88 ch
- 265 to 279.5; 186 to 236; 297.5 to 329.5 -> -1.20 ch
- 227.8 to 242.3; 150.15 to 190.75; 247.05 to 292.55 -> -0.99 ch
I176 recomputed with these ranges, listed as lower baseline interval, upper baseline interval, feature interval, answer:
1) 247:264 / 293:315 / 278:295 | -0.037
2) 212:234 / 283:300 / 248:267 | 0.003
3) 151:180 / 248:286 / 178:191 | 0.455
